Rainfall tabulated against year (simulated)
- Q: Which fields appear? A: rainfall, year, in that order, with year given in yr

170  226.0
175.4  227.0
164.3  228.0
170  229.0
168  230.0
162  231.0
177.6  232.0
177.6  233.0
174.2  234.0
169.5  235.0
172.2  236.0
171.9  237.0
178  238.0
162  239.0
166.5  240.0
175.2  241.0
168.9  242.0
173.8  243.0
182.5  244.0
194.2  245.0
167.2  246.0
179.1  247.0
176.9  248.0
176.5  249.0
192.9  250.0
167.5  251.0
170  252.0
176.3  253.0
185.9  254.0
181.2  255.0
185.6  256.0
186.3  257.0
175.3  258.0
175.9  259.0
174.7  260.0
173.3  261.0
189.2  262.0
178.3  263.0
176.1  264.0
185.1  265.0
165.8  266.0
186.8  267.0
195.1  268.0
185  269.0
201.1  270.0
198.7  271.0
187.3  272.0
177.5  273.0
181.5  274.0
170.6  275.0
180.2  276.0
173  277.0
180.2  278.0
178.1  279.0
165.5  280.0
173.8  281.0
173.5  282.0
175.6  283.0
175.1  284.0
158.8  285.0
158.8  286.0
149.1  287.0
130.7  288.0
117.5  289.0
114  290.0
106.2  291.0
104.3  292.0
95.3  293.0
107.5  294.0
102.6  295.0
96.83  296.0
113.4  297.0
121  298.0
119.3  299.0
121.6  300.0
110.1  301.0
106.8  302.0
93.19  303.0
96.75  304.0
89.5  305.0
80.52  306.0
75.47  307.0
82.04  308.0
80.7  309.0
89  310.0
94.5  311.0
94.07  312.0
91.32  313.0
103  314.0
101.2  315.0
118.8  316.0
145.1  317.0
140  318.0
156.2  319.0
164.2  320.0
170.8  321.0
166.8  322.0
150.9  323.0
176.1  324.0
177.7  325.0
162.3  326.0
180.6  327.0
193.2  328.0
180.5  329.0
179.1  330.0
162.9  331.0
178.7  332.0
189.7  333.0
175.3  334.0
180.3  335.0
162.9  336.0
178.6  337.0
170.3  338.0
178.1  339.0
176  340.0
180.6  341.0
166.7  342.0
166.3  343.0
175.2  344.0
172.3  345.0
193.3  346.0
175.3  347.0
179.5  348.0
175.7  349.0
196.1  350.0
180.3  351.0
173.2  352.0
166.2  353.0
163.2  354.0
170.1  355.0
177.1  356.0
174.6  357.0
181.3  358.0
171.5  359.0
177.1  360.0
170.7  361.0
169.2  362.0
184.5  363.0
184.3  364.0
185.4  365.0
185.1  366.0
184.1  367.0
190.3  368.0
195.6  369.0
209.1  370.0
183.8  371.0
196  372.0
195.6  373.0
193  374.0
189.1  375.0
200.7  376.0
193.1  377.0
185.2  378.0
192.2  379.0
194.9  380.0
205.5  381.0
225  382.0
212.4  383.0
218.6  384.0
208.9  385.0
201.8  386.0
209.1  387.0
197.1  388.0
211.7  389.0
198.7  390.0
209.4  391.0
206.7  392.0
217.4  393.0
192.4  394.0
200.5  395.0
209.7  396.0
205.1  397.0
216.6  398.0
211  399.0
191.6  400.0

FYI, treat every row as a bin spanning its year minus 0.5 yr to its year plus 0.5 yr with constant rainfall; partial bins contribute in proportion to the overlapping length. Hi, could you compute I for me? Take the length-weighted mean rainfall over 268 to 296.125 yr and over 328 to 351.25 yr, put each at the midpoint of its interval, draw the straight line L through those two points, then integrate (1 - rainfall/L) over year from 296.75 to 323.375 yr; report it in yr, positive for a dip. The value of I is 8.4 yr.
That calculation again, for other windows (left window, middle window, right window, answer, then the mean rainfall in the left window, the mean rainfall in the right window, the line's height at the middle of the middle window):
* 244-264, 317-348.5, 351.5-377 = 1.6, 179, 183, 182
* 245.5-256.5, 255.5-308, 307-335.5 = 5.0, 178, 145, 163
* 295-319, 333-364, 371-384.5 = -3.3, 104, 199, 160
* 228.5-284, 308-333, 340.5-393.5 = 5.5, 178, 189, 184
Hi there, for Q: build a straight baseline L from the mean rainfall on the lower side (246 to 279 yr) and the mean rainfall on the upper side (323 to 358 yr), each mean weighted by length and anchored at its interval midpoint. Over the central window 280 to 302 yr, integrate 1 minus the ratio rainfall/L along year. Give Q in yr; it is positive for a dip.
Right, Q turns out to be 6.0 yr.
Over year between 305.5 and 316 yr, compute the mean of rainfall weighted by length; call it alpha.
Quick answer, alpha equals 90.6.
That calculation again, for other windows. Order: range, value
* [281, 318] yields 115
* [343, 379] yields 183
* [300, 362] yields 152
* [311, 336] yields 155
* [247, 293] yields 170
